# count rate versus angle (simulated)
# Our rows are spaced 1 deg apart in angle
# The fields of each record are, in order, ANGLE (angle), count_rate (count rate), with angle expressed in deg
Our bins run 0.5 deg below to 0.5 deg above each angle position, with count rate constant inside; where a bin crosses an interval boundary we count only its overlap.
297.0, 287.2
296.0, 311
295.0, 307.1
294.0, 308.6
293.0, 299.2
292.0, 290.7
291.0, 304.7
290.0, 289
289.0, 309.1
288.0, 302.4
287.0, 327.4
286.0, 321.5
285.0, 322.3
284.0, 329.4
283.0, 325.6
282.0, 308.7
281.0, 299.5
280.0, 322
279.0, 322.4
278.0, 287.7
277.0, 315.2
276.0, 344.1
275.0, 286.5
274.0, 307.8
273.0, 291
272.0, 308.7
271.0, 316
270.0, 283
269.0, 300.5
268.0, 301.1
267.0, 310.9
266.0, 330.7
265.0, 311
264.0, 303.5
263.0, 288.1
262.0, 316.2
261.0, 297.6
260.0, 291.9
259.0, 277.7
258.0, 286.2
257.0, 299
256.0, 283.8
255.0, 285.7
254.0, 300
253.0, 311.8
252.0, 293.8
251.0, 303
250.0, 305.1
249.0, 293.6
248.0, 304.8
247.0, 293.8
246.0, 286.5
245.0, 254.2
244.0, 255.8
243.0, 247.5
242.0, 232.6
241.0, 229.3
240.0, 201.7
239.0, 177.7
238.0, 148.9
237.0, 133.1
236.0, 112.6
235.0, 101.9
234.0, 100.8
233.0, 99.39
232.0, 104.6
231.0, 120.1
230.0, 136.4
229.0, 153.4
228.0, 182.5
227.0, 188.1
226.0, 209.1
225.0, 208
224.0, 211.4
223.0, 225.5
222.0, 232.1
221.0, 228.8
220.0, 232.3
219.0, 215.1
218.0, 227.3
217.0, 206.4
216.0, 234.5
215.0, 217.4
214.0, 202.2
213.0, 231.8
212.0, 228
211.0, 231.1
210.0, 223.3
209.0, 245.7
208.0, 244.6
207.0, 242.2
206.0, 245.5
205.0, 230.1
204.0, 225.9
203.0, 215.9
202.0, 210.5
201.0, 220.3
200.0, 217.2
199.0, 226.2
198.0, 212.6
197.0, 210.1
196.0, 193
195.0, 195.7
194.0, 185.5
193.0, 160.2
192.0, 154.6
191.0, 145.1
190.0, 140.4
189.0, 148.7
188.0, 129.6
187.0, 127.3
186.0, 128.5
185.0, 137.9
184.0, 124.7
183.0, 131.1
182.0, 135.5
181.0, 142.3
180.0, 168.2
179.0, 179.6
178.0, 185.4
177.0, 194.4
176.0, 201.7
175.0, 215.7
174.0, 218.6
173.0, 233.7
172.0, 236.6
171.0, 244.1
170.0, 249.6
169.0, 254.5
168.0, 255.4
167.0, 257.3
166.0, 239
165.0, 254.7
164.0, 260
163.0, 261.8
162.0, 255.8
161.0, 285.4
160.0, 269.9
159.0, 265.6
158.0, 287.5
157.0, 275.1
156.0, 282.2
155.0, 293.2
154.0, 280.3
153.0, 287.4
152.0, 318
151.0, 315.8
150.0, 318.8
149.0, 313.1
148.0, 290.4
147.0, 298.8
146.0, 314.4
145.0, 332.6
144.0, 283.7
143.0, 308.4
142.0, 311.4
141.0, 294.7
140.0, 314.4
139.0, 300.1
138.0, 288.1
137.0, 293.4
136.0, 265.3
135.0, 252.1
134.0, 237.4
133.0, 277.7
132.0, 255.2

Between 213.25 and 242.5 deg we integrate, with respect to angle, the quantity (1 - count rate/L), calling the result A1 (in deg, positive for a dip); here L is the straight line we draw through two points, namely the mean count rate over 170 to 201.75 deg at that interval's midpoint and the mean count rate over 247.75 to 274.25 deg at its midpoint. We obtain 7.5 deg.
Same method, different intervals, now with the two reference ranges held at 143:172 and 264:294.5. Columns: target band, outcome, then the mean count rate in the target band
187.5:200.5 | 5.0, 178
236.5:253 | 2.8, 250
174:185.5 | 4.7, 167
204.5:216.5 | 2.5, 231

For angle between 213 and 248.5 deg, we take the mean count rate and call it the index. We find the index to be 198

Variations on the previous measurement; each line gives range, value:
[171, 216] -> 194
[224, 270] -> 240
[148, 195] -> 221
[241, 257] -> 282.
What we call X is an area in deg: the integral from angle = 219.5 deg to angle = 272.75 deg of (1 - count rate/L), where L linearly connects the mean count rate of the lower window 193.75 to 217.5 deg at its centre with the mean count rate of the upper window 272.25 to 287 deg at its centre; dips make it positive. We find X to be 6.3 deg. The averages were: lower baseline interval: 221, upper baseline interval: 314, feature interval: 242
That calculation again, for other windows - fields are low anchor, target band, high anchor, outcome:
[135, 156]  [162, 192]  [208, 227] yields 8.32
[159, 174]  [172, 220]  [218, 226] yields 8.14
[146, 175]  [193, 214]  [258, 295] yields 4.78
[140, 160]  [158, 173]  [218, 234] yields 0.98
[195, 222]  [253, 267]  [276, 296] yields -0.85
